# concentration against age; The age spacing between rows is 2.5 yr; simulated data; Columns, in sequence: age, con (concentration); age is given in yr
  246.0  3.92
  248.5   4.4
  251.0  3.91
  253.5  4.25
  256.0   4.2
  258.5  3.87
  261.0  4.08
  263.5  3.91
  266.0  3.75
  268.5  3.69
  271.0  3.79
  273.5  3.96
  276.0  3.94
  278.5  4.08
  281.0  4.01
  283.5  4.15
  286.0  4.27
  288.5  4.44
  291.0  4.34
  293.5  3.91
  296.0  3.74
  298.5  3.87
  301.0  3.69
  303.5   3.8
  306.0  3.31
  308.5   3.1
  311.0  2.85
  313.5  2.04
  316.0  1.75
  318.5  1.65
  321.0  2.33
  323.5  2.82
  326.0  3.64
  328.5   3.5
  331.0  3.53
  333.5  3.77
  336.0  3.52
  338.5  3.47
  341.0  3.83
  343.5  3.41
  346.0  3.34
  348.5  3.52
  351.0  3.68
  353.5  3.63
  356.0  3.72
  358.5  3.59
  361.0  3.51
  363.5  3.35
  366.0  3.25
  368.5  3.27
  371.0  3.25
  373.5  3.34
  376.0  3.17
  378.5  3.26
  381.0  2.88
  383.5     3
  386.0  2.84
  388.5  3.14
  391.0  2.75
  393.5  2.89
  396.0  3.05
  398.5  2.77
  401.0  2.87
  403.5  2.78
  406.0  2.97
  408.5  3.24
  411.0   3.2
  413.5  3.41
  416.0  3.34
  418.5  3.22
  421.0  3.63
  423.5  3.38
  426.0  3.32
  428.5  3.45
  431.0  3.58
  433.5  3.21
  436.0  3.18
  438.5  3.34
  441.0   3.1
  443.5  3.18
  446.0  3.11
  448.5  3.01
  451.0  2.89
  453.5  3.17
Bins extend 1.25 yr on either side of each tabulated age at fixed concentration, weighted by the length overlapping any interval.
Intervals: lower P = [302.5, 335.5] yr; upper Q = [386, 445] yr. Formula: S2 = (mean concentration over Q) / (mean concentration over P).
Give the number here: 1.1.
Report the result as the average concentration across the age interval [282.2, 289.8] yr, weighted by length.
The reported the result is 4.29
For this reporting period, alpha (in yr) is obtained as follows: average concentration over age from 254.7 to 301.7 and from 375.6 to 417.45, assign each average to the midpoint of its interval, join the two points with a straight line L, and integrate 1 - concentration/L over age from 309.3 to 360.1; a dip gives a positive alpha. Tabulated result 4.75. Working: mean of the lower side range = 3.99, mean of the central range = 3.18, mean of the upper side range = 3.03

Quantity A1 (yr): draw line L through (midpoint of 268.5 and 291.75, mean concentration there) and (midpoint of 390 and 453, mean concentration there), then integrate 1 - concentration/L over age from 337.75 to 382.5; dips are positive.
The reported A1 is 1.9 yr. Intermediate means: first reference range 4.08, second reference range 3.16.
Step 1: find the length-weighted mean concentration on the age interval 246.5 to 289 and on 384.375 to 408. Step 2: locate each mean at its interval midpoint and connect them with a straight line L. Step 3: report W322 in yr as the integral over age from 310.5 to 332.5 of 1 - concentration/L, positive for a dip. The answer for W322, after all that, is 5.4 yr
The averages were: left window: 4.03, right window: 2.91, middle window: 2.69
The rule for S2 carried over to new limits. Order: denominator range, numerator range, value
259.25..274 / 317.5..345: 0.84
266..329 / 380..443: 0.91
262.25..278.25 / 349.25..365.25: 0.93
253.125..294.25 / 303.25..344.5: 0.76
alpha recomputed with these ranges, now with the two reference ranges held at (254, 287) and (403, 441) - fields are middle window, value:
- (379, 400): 3.11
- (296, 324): 6.84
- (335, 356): 0.44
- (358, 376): 1.00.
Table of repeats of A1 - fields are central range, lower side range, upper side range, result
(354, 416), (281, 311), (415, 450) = 5.78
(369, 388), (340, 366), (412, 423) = 2.02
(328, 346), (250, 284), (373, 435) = -0.08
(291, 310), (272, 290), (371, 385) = 1.25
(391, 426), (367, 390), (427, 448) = 0.74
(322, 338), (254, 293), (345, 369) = 0.96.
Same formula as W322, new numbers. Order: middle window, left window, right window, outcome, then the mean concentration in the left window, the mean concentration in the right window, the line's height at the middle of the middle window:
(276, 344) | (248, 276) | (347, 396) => 4.0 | 3.97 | 3.26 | 3.66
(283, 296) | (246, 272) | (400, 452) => -1.1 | 3.98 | 3.21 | 3.84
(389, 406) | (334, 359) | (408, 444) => 2.7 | 3.58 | 3.32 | 3.41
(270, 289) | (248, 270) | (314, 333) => -2.5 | 3.99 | 2.76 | 3.6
